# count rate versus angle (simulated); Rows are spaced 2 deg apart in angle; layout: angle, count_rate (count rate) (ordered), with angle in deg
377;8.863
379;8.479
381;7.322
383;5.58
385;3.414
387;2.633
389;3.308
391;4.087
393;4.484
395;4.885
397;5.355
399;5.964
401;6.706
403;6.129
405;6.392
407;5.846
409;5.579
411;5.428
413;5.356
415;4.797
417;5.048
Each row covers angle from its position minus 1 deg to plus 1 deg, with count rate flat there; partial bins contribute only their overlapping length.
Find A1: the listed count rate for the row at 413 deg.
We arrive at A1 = 5.356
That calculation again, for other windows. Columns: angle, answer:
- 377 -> 8.863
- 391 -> 4.087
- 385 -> 3.414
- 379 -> 8.479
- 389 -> 3.308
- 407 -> 5.846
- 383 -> 5.58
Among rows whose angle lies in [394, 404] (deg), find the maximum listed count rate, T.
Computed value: 6.706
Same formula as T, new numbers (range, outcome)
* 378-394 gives 8.479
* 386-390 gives 3.308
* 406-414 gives 5.846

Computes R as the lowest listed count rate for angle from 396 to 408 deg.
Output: 5.355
